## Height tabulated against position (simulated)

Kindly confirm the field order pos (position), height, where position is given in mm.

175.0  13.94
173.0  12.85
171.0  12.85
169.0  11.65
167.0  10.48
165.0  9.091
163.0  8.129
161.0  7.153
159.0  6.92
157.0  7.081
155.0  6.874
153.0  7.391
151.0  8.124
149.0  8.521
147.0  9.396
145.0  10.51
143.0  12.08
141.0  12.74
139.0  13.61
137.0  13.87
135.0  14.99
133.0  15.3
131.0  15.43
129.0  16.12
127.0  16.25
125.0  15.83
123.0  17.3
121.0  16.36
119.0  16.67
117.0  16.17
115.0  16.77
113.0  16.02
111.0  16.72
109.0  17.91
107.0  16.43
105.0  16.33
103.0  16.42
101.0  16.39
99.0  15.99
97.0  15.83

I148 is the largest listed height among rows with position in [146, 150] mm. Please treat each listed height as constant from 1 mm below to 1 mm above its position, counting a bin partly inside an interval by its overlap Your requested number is 9.396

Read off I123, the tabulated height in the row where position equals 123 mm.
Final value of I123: 17.3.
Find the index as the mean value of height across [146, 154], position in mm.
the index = 8.36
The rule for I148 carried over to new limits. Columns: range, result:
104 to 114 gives 17.91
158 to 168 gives 10.48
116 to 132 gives 17.3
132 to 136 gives 15.3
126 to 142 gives 16.25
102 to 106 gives 16.42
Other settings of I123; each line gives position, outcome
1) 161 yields 7.153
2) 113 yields 16.02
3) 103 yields 16.42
